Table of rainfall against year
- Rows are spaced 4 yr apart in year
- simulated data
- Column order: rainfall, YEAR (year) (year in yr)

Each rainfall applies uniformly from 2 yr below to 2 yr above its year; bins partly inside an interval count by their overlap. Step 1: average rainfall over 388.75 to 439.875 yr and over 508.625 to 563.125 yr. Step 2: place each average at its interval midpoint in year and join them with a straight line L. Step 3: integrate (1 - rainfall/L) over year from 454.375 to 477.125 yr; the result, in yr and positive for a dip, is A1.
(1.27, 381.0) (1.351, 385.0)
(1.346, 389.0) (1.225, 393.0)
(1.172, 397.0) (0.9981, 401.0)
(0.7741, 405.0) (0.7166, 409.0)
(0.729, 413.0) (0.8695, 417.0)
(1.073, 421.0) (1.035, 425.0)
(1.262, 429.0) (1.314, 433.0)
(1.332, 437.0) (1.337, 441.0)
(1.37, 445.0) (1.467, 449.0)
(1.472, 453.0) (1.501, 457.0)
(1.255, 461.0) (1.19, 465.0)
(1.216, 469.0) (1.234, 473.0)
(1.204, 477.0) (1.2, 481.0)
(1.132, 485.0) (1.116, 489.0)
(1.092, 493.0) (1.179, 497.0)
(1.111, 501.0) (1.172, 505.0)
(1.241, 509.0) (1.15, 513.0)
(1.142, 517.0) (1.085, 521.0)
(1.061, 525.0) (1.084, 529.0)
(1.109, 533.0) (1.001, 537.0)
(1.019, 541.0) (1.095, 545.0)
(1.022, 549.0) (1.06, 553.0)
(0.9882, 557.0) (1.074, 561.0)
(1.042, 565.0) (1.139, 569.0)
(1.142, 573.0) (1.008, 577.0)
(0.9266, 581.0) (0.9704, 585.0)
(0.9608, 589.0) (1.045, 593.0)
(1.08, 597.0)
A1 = -4.5 yr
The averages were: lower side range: 1.06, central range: 1.28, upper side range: 1.08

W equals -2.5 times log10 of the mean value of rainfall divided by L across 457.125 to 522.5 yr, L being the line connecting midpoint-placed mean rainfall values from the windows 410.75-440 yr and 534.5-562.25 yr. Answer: -0.112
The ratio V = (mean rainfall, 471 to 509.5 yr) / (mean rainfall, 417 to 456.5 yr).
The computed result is 0.91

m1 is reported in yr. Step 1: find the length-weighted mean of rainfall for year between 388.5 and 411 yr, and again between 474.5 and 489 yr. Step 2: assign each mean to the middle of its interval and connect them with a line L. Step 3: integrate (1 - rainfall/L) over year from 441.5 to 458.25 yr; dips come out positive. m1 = -4.9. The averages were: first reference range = 1.02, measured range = 1.44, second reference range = 1.17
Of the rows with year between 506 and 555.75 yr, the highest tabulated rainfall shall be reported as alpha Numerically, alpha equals 1.241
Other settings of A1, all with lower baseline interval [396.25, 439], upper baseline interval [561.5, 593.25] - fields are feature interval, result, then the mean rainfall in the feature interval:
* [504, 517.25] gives -2.0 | 1.18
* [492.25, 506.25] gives -1.6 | 1.14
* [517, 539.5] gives -1.0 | 1.07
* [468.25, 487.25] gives -3.2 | 1.19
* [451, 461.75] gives -4.2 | 1.43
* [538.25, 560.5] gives -0.2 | 1.04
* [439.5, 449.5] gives -3.5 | 1.38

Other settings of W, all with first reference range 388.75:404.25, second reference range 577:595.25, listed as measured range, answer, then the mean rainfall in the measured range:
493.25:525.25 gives -0.10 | 1.14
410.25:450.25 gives -0.06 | 1.16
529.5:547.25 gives -0.04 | 1.06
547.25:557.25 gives -0.02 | 1.03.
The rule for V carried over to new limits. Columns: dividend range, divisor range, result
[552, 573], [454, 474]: 0.83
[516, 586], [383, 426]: 1.03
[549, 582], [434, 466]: 0.77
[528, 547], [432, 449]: 0.78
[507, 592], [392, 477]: 0.91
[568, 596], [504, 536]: 0.91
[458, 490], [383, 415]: 1.16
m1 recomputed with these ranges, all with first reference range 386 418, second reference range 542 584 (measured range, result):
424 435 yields -2.4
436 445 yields -3.0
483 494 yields -1.0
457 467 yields -2.6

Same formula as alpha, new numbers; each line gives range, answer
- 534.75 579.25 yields 1.142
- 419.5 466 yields 1.501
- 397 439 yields 1.332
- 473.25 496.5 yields 1.204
